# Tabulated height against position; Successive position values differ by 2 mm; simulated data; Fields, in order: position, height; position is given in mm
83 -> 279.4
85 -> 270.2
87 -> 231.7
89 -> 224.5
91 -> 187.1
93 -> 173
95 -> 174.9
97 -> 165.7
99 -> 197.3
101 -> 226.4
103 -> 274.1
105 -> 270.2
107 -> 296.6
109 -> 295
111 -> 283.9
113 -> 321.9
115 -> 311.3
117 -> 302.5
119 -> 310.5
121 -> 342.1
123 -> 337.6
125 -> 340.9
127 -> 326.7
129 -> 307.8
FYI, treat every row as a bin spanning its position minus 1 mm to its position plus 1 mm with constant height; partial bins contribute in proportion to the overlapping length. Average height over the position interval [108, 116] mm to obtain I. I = 303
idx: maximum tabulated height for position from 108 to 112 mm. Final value 295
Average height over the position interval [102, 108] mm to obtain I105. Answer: 280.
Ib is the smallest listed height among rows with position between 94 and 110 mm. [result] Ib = 165.7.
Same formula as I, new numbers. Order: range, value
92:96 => 174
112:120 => 312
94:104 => 208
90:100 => 180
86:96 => 198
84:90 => 242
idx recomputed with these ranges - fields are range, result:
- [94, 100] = 197.3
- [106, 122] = 342.1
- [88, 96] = 224.5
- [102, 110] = 296.6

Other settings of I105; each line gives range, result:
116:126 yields 327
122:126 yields 339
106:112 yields 292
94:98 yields 170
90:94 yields 180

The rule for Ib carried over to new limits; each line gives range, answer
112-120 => 302.5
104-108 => 270.2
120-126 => 337.6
